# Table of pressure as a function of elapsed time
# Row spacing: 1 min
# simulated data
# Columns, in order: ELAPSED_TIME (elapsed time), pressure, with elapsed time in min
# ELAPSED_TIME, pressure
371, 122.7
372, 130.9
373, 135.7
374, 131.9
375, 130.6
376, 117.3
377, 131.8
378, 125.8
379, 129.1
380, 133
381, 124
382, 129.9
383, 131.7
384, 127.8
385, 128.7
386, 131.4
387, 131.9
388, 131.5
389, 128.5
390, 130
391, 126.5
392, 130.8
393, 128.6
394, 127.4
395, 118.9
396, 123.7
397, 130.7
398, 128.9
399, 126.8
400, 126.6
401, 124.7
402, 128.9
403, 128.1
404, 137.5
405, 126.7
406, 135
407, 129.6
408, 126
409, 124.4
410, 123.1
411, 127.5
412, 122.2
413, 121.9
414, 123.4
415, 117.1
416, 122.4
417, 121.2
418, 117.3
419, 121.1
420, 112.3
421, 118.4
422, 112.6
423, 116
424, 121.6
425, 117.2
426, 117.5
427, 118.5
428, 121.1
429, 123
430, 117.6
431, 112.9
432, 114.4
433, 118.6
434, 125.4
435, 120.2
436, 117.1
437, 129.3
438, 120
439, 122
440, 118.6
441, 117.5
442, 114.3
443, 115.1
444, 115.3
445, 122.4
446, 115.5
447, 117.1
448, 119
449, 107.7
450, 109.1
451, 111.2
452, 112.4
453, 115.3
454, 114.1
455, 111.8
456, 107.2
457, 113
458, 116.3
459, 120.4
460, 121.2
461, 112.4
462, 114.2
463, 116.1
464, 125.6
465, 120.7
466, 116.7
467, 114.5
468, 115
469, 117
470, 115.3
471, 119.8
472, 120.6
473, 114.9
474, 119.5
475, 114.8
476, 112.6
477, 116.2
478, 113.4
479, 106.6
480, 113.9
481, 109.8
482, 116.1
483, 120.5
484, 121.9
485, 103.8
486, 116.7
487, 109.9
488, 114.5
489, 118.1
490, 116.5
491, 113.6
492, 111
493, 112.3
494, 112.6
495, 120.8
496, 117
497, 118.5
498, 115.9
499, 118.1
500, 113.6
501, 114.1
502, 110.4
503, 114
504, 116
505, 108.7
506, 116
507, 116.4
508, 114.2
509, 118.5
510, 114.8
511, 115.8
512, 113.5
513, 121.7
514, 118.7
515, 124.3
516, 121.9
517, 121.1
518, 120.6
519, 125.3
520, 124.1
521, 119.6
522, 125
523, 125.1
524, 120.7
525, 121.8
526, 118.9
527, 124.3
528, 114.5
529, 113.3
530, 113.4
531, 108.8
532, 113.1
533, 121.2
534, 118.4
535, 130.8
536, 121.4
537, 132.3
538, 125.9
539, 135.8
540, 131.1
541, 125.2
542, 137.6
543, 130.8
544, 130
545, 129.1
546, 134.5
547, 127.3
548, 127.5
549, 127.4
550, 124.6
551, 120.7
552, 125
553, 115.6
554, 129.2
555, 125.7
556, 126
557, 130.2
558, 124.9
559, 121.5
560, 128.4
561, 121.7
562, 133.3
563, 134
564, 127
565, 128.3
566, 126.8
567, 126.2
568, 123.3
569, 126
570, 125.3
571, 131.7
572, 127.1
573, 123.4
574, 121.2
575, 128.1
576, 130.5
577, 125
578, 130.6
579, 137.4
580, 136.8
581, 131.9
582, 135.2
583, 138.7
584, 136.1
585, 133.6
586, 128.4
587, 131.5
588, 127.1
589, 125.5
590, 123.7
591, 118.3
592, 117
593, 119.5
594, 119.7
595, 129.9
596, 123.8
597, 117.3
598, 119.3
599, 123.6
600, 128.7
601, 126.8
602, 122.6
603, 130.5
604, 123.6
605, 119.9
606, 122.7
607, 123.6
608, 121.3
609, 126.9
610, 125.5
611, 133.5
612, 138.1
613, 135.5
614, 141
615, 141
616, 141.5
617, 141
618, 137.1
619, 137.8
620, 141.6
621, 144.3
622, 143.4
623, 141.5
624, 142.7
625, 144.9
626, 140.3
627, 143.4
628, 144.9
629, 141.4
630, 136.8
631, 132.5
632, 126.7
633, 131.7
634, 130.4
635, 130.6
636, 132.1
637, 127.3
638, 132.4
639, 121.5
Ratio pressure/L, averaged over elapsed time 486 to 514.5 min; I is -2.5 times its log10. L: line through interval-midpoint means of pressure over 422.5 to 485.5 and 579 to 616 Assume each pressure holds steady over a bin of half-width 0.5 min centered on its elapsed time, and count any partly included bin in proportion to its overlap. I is 0.046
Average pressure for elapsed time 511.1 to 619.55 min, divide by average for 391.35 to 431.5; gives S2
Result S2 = 1.03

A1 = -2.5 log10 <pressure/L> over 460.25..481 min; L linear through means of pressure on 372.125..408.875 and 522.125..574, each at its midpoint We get 0.10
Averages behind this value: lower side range 129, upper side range 125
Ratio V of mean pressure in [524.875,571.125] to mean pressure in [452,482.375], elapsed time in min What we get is 1.09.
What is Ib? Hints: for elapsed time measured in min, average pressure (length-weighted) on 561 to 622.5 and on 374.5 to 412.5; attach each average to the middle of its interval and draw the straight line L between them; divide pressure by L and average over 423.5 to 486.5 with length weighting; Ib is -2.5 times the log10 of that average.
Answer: 0.11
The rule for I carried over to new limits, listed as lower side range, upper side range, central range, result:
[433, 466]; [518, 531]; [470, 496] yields 0.03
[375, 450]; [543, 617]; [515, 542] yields 0.03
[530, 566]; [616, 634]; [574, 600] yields 0.04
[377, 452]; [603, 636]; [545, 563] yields 0.04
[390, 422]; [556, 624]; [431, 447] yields 0.06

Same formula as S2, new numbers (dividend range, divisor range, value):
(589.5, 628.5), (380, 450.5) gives 1.07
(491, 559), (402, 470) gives 1.02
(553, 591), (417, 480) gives 1.10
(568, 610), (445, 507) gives 1.10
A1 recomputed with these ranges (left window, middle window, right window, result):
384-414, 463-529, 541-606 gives 0.09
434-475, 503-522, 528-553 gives 0.03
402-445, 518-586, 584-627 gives 0.01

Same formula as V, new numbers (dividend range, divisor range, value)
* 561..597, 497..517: 1.10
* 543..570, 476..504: 1.11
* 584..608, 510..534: 1.04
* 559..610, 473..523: 1.09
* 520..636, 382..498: 1.07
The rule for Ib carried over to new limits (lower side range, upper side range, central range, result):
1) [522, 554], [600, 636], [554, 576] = 0.01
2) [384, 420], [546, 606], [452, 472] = 0.09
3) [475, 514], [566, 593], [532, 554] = -0.04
